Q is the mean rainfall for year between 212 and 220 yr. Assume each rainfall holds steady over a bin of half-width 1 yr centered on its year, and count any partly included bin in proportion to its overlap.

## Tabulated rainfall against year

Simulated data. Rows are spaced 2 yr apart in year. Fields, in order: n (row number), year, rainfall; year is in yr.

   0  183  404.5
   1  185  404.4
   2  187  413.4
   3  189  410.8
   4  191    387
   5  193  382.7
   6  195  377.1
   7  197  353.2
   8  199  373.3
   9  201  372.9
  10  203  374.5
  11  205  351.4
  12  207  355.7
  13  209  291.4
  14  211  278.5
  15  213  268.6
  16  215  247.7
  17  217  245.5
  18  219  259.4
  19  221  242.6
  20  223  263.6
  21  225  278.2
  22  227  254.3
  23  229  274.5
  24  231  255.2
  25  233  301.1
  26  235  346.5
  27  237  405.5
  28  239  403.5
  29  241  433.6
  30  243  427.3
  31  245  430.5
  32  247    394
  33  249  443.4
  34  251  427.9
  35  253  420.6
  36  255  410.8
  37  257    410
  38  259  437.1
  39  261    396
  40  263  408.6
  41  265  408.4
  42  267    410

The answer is 255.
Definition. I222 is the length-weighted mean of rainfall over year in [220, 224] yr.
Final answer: 253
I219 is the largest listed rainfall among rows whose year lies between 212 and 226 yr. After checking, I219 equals 278.2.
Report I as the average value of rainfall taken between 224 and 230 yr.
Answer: 269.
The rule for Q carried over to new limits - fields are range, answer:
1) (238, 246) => 424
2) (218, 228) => 260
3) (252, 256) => 416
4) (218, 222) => 251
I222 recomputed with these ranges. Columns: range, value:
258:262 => 417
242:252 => 425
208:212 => 285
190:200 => 375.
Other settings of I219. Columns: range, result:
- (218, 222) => 259.4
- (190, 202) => 387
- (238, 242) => 433.6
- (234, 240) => 405.5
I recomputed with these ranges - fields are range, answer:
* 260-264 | 402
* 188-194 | 394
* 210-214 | 274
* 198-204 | 374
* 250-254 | 424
